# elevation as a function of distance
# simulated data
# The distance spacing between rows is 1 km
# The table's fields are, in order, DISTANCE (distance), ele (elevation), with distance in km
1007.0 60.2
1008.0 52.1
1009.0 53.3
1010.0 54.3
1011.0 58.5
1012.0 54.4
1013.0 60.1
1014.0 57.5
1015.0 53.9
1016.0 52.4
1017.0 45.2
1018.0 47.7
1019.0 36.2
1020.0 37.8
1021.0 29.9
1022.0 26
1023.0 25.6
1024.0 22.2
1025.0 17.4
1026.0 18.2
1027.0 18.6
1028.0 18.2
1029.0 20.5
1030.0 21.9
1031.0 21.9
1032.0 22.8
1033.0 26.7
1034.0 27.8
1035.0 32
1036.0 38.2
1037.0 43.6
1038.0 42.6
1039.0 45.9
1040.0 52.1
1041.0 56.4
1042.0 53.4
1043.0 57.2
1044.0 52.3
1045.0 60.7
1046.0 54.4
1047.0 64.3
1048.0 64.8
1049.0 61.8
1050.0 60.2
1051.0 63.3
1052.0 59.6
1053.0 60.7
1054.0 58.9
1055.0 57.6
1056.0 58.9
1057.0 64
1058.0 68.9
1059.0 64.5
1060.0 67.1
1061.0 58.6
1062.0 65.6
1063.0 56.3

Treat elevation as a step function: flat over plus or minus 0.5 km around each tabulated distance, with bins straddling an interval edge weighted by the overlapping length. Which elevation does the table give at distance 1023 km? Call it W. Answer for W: 25.6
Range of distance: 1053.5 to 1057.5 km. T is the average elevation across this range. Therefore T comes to 59.9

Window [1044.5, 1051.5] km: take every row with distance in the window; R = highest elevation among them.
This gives 64.8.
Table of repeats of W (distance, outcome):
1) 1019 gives 36.2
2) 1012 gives 54.4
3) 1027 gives 18.6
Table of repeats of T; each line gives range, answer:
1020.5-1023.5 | 27.2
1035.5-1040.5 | 44.5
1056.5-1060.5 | 66.1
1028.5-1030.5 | 21.2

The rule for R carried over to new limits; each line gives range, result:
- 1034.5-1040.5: 52.1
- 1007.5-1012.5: 58.5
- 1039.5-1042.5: 56.4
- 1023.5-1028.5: 22.2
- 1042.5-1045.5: 60.7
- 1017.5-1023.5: 47.7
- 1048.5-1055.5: 63.3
